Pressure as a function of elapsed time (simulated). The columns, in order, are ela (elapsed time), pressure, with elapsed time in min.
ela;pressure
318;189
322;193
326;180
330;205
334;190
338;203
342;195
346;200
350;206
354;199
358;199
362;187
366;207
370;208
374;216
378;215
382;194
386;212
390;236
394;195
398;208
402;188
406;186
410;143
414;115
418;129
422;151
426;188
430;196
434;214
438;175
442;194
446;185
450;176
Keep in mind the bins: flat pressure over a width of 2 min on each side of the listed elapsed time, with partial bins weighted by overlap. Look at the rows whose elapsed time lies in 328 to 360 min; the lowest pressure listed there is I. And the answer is 190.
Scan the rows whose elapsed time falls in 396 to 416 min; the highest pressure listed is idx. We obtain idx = 208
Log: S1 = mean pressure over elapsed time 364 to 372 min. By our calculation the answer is 208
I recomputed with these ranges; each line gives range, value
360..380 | 187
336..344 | 195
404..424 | 115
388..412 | 143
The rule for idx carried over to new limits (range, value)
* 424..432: 196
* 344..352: 206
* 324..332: 205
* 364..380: 216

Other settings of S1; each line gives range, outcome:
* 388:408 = 203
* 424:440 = 193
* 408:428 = 145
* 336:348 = 199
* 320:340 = 194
